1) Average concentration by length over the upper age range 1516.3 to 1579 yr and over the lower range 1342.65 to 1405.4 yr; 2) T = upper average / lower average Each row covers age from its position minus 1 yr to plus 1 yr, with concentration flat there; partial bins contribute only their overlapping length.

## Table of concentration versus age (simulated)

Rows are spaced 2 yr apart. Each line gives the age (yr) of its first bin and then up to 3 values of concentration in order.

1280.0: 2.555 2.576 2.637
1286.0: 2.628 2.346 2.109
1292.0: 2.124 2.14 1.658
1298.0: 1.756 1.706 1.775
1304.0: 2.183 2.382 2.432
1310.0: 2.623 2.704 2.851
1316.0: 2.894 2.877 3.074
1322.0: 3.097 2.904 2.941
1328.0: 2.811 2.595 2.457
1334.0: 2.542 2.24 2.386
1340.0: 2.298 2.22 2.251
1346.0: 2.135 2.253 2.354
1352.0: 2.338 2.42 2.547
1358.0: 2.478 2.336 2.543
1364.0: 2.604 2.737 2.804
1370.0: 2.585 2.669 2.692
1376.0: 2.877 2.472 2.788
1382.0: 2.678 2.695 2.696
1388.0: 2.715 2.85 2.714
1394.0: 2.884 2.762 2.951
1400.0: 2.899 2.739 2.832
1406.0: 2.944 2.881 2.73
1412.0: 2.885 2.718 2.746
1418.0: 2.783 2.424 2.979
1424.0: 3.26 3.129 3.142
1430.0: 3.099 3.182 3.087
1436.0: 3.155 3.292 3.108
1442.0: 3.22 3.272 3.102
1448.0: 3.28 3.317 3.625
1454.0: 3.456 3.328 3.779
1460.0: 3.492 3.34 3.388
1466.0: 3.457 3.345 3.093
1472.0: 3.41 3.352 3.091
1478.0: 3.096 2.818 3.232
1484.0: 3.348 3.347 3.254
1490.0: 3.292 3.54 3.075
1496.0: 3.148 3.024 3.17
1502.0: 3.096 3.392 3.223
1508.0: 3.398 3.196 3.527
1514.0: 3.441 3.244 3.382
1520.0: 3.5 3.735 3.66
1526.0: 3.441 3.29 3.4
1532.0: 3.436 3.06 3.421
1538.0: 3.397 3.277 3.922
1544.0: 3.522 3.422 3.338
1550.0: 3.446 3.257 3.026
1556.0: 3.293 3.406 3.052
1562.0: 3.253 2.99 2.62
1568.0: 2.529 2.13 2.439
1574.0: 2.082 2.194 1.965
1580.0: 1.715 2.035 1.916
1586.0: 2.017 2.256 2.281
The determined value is 1.19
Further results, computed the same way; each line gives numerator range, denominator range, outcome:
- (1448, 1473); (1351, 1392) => 1.30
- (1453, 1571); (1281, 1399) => 1.30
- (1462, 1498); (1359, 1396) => 1.21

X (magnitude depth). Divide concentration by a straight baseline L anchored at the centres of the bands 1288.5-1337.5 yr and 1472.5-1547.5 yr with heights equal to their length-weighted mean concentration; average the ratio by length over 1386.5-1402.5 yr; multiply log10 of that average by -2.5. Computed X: 0.00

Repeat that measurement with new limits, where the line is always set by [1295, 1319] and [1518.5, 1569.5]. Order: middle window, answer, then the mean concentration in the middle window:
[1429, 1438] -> -0.111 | 3.15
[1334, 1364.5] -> 0.059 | 2.36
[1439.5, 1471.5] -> -0.146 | 3.35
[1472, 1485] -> -0.052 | 3.18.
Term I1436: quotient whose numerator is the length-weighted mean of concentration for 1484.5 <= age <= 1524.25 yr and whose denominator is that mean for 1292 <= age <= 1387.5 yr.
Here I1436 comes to 1.33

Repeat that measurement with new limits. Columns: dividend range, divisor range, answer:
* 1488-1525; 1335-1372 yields 1.37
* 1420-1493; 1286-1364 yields 1.35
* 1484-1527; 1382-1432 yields 1.17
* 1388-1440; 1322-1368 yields 1.17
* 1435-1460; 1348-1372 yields 1.32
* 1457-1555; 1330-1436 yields 1.24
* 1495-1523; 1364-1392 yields 1.23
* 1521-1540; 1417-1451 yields 1.10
